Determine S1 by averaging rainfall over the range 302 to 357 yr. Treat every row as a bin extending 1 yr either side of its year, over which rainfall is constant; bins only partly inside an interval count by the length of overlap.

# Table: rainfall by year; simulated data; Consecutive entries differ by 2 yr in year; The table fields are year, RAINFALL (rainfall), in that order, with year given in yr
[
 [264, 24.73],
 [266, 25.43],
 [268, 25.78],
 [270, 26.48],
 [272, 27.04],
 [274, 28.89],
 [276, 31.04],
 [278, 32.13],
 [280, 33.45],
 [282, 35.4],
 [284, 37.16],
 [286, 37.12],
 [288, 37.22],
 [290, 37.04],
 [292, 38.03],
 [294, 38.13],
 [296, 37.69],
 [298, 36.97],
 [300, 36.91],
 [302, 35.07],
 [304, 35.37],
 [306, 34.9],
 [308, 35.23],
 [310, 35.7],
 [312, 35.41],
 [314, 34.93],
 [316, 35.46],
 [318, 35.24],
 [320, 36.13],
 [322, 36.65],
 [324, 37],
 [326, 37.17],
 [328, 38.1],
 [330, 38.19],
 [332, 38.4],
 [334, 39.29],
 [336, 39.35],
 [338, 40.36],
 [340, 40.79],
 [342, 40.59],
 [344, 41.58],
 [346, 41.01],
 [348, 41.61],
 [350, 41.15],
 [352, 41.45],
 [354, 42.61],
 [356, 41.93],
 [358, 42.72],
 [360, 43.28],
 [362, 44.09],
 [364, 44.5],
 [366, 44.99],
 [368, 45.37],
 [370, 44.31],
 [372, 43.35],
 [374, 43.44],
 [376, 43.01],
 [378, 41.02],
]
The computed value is 38.3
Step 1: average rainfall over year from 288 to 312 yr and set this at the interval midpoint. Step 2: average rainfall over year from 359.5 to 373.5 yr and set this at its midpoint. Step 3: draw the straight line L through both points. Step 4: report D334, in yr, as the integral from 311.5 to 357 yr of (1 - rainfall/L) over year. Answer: 1.78 yr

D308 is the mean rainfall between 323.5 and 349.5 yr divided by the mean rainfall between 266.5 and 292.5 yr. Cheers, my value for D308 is 1.21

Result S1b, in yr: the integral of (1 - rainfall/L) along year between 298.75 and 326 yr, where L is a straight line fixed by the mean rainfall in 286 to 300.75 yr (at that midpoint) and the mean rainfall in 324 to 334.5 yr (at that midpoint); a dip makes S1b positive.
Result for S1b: 1.4 yr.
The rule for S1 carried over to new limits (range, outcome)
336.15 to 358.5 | 41.3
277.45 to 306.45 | 36.3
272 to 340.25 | 36.2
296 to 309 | 35.9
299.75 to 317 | 35.4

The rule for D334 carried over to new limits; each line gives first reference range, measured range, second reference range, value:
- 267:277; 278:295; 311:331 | -3.4 yr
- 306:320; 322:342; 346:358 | -0.1 yr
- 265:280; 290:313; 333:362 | -2.0 yr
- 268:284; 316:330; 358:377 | 0.3 yr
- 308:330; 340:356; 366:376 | -0.3 yr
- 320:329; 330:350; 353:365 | -0.2 yr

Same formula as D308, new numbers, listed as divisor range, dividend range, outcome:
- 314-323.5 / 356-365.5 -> 1.22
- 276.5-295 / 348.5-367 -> 1.19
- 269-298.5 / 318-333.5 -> 1.09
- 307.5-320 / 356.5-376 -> 1.24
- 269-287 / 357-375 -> 1.37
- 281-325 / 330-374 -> 1.16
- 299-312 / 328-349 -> 1.13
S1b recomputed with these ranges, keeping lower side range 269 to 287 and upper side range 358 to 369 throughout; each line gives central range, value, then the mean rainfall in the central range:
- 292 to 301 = -0.7 yr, 37.5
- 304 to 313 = 0.3 yr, 35.3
